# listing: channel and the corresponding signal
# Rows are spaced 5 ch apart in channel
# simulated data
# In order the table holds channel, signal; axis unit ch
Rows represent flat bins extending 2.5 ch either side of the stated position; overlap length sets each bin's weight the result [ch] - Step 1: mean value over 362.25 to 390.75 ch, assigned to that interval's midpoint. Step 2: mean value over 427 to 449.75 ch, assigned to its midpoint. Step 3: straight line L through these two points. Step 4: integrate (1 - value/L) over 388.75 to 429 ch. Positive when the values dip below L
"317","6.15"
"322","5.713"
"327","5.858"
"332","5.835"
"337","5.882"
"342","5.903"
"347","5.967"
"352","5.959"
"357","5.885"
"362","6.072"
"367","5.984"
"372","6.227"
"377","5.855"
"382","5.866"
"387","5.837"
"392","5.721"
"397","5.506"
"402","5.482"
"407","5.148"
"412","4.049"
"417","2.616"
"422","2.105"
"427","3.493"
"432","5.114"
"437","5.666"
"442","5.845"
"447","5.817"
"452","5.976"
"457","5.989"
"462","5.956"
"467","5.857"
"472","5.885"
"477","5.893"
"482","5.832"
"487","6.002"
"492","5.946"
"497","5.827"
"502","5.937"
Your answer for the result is 9.76 ch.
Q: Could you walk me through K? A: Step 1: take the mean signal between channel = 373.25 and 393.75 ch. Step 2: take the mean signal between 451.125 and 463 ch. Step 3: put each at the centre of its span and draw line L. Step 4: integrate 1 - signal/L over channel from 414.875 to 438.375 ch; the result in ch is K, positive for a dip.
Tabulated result 8.7 ch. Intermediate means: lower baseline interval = 5.85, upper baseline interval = 5.98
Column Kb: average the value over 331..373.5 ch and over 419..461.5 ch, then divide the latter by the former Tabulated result 0.8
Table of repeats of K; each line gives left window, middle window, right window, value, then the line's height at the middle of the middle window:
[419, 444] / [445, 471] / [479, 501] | -4.39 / 5.07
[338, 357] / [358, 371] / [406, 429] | -1.79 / 5.31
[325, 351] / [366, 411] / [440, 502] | 1.72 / 5.9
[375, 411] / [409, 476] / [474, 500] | 9.08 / 5.74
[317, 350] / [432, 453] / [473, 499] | 0.59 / 5.9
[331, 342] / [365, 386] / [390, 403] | -1.09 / 5.68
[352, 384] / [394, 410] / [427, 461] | 1.25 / 5.8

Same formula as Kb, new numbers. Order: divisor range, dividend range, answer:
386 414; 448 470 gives 1.12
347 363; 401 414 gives 0.81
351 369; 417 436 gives 0.60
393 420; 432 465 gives 1.27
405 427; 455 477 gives 1.72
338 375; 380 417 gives 0.86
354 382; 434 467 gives 0.98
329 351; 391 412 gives 0.89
